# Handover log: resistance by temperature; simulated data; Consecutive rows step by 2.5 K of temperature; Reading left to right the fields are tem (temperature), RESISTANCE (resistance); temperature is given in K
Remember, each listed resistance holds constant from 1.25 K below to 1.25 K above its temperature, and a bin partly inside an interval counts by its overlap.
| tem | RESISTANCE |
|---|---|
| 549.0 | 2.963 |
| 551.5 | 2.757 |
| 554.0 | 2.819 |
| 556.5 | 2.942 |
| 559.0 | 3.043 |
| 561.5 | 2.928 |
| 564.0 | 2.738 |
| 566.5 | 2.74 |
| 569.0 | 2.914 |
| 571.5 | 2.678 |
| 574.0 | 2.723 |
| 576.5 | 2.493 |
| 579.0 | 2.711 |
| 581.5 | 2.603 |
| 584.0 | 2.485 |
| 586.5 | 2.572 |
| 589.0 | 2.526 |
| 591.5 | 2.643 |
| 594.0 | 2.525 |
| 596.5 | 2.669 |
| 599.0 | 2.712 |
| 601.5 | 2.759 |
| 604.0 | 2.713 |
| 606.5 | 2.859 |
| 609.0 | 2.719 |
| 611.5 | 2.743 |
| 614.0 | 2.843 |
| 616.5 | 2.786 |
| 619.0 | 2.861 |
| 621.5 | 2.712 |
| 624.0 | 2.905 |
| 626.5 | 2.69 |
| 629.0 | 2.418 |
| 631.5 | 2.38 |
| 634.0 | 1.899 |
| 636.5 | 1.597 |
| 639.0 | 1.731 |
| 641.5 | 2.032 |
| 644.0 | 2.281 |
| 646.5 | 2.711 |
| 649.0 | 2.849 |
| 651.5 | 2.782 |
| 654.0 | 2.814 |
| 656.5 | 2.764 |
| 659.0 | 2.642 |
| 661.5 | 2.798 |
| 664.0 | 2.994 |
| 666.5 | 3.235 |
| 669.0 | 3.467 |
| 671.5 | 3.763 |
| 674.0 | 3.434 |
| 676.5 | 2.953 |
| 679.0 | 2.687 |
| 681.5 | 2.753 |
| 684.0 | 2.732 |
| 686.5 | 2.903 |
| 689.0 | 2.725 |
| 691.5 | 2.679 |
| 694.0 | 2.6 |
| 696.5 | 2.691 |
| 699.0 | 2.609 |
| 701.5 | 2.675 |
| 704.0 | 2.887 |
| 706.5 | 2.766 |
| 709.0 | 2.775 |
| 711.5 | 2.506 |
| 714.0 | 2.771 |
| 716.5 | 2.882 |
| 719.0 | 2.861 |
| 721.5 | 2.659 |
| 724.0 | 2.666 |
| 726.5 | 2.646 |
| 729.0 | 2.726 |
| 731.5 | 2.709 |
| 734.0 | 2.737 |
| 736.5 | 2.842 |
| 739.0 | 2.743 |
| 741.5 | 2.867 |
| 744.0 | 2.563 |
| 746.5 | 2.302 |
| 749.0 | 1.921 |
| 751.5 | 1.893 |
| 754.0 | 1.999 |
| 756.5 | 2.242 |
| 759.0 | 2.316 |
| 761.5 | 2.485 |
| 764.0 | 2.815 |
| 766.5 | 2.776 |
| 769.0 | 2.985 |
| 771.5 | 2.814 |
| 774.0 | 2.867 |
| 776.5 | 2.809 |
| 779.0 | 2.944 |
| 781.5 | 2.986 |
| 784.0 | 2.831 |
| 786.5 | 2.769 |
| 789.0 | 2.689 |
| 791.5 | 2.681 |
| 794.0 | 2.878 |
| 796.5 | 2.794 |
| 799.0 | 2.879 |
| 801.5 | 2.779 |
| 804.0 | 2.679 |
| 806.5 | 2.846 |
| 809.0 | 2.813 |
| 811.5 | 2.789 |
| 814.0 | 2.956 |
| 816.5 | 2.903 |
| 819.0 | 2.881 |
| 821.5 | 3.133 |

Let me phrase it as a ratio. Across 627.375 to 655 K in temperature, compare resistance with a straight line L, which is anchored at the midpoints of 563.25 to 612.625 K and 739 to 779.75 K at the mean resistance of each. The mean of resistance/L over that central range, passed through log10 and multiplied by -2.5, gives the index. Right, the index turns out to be 0.14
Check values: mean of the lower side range 2.68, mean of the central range 2.32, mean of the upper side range 2.54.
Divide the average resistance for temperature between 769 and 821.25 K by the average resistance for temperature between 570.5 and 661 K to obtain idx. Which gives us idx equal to 1.10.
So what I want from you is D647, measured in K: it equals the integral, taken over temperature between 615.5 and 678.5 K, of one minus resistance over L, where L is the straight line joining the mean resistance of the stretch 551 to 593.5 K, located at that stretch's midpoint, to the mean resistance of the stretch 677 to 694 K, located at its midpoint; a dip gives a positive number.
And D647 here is 0.9 K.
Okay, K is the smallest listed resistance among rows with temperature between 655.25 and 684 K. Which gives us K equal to 2.642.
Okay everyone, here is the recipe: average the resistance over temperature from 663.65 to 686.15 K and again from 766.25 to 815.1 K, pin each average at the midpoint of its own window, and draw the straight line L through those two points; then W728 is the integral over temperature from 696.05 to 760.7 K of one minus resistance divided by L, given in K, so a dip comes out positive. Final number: 8.62 K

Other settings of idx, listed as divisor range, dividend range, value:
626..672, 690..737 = 1.04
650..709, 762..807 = 0.98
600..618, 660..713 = 1.04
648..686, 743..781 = 0.85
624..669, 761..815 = 1.11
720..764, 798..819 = 1.13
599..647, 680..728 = 1.09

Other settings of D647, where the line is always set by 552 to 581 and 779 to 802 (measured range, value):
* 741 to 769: 4.2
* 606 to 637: 2.3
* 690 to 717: 0.9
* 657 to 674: -2.1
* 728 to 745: 0.4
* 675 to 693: 0.1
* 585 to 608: 1.1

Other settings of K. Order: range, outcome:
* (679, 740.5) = 2.506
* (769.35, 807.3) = 2.679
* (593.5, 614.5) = 2.525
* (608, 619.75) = 2.719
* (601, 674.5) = 1.597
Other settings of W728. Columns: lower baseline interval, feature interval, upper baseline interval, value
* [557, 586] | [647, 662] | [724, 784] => -0.5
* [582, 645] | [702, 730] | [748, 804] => -1.5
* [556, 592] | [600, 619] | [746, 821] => -0.5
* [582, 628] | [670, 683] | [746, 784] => -2.4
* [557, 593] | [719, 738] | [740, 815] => -0.3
